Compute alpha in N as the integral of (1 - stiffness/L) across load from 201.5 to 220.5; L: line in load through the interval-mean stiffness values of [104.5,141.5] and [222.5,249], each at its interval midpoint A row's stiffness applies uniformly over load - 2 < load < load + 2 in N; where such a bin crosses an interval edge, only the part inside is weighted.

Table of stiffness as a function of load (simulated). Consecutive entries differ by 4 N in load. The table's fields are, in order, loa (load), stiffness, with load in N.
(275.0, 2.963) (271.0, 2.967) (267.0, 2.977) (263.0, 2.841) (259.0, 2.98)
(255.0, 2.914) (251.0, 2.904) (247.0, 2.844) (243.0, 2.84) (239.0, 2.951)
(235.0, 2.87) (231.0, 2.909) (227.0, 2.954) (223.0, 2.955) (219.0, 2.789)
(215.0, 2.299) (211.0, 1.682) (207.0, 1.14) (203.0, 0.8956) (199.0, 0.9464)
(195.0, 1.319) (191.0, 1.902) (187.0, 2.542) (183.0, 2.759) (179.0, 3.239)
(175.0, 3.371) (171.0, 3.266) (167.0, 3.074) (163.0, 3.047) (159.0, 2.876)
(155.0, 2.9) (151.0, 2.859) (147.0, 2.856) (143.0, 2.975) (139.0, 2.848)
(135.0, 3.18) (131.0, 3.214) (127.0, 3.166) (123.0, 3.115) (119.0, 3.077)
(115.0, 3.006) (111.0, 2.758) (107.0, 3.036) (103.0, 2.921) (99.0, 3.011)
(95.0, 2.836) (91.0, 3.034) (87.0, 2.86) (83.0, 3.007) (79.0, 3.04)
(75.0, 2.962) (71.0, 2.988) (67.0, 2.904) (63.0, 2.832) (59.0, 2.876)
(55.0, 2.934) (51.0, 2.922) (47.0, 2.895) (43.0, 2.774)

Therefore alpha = 7.6 N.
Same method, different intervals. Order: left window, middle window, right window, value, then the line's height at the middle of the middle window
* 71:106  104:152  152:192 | -1.1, 2.94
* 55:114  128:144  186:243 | -2.6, 2.63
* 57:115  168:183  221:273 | -1.4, 2.92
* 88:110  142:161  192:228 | -3.5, 2.43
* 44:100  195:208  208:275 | 8.2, 2.81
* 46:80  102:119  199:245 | -1.2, 2.75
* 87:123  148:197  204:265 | 0.5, 2.79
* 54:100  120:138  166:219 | -3.8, 2.6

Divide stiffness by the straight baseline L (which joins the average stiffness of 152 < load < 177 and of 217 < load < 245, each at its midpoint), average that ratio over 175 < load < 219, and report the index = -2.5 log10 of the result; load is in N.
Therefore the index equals 0.45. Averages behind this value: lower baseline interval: 3.08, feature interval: 1.98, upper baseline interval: 2.9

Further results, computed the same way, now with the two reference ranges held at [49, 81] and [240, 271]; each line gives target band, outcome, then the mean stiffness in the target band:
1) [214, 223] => 0.097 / 2.66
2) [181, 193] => 0.211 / 2.4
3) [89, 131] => -0.029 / 3.01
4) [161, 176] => -0.092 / 3.18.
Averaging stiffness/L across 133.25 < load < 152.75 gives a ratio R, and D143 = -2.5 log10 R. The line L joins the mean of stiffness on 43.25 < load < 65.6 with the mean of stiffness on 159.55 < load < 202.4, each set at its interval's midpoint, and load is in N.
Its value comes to -0.13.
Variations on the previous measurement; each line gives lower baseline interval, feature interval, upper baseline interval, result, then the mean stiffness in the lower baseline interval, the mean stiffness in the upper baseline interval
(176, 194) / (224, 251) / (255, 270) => -0.030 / 2.58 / 2.93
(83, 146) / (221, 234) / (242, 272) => -0.002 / 3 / 2.91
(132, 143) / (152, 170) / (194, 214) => -0.244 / 3.03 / 1.25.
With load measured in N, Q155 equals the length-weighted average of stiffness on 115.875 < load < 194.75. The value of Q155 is 2.93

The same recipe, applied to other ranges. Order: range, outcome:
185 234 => 2.04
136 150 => 2.91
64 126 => 2.97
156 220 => 2.32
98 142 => 3.03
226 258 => 2.9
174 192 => 2.78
